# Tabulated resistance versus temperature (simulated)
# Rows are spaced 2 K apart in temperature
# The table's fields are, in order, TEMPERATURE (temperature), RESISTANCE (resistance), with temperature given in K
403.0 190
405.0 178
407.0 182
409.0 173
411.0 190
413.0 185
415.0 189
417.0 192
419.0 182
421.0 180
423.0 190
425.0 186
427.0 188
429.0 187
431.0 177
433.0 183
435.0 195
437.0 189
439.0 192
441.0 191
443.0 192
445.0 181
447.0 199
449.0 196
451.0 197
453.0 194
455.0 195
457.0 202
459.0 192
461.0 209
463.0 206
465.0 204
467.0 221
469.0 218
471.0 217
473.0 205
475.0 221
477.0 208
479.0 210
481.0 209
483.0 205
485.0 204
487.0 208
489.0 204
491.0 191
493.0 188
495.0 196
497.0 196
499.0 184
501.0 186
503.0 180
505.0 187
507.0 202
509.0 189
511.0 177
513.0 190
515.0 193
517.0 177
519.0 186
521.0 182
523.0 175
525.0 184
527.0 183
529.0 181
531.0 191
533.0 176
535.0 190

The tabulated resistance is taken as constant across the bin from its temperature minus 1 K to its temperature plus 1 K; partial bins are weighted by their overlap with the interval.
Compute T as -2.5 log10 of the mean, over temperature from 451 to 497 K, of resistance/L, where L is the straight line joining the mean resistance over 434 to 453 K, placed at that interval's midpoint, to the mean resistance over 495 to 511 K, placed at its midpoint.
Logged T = -0.08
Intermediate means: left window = 193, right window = 189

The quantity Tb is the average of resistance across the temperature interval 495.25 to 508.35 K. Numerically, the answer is 190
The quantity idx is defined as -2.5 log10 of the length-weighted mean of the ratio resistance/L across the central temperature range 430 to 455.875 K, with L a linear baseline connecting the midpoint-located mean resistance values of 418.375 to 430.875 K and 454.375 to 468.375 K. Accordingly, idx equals 0.023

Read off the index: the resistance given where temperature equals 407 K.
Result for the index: 182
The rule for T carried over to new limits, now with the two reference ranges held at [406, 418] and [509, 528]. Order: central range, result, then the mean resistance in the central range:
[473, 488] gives -0.138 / 209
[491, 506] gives -0.027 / 188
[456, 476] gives -0.140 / 210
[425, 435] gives -0.001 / 185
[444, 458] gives -0.059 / 195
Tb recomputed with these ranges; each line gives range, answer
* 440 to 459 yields 194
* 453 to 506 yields 202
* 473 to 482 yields 211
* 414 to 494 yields 197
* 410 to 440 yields 187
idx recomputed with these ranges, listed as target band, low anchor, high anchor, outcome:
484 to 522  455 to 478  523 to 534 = 0.02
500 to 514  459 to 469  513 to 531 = 0.02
